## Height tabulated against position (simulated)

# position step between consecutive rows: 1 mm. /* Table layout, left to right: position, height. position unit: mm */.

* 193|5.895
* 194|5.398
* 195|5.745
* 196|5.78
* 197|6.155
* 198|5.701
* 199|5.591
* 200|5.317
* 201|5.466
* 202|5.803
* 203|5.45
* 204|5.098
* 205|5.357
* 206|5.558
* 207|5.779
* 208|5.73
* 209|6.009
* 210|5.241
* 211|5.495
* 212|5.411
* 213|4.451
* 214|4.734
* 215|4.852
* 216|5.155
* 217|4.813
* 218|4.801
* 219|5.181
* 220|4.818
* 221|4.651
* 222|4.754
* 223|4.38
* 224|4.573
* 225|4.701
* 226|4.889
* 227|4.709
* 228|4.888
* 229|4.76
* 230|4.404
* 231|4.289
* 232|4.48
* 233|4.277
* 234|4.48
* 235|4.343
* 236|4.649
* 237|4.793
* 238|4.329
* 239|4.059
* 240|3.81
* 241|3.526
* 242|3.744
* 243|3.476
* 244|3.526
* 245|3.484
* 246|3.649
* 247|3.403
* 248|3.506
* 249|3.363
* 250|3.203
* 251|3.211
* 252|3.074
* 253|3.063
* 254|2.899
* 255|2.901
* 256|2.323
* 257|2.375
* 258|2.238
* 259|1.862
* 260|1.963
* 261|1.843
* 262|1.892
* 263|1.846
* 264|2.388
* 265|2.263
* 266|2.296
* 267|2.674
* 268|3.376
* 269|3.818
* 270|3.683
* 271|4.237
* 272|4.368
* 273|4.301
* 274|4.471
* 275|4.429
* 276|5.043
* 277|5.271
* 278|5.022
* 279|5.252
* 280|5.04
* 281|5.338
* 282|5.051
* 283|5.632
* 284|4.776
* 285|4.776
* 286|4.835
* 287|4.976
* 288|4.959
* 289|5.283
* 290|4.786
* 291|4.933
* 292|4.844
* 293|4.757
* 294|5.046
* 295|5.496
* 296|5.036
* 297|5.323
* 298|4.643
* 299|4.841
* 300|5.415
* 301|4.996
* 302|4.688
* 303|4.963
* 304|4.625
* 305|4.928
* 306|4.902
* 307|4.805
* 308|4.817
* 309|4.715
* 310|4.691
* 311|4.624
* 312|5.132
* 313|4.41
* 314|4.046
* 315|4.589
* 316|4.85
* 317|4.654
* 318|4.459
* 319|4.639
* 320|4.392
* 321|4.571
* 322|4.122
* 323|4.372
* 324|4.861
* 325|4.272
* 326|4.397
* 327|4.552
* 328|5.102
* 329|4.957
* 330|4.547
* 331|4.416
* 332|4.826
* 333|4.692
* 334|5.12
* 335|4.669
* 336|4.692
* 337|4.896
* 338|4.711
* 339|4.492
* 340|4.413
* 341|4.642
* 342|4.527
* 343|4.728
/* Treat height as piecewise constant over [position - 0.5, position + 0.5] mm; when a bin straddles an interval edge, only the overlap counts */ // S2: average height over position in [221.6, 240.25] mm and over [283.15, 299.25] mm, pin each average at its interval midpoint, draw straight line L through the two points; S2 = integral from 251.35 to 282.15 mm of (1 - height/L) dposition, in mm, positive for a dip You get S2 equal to 8.9 mm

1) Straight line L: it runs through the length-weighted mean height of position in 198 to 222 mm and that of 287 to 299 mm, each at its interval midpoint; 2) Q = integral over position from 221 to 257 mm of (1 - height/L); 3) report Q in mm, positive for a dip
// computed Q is 8.6 mm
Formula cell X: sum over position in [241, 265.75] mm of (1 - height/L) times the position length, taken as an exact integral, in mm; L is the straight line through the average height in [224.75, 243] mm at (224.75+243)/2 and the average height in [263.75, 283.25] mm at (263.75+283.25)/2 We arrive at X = 8.5 mm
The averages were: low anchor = 4.37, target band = 2.82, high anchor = 4.2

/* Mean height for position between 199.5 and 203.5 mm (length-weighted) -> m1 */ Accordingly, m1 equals 5.51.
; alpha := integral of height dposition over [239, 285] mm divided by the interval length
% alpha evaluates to 3.55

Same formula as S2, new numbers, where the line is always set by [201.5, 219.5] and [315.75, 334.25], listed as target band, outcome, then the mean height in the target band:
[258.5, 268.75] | 5.5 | 2.28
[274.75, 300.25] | -1.1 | 5.03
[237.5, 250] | 3.6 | 3.64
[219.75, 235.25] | 1.8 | 4.59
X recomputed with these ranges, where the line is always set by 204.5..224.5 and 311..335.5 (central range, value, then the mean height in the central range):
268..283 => 0.5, 4.66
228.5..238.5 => 1.0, 4.48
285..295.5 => -0.5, 4.98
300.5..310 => -0.3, 4.82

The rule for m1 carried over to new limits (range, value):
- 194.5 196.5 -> 5.76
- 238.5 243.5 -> 3.72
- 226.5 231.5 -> 4.61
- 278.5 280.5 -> 5.15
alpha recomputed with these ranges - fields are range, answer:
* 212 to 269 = 3.74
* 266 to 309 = 4.74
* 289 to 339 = 4.75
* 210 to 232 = 4.8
